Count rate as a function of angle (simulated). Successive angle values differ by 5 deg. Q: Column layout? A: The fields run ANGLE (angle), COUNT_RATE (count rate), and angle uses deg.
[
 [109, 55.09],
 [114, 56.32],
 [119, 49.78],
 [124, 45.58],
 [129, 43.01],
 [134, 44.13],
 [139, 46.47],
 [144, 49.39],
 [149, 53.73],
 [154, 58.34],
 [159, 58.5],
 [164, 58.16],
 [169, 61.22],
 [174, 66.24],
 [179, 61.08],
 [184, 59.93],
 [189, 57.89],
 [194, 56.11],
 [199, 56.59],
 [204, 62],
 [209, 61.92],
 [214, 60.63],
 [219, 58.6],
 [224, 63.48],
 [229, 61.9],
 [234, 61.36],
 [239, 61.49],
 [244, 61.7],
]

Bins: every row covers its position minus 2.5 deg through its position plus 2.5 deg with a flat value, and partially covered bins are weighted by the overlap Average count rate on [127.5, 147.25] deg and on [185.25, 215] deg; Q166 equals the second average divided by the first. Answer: 1.3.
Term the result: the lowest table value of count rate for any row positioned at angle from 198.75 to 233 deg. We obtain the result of 56.59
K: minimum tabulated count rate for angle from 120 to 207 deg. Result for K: 43.01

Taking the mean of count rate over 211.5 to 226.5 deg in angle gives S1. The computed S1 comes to 60.9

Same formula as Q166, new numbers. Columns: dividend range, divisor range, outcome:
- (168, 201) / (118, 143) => 1.31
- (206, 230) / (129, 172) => 1.15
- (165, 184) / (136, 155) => 1.21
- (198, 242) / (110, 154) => 1.24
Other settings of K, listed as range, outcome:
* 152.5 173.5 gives 58.16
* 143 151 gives 49.39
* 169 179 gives 61.08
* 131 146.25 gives 44.13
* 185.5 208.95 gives 56.11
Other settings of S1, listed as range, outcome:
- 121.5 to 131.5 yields 44.3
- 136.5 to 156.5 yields 52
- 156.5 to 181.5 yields 61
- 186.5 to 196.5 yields 57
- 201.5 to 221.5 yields 60.8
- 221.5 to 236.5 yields 62.2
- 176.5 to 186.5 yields 60.5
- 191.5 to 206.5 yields 58.2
